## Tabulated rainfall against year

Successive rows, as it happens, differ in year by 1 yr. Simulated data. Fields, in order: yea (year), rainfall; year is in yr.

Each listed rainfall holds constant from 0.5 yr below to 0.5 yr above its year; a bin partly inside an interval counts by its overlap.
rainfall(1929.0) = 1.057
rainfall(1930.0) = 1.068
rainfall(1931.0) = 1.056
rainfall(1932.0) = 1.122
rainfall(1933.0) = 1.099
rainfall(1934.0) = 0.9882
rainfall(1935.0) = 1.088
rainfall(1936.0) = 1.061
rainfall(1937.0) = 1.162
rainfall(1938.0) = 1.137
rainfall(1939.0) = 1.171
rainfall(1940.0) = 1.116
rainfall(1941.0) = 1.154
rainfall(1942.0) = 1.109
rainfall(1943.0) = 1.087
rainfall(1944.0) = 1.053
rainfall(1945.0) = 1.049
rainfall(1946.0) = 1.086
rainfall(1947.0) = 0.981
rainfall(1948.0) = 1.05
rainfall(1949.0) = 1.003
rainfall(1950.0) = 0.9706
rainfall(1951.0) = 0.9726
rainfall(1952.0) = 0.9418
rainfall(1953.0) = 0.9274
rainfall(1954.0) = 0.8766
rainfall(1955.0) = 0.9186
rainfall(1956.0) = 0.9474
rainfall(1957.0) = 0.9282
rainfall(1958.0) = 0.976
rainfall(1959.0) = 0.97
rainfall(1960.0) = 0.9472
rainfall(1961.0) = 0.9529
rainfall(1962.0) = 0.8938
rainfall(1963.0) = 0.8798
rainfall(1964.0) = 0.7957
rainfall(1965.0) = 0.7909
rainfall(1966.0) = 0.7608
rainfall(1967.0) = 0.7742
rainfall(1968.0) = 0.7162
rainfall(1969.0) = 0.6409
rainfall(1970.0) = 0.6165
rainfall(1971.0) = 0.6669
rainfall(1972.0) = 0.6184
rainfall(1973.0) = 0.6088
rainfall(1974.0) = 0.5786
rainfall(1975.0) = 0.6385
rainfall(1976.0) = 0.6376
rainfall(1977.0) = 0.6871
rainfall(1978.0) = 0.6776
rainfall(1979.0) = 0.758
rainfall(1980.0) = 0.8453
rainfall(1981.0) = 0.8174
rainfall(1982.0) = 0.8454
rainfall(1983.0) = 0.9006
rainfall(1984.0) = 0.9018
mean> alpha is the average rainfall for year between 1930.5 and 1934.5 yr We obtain 1.07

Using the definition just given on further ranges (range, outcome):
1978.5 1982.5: 0.817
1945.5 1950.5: 1.02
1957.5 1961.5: 0.962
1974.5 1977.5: 0.654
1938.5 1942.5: 1.14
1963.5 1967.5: 0.78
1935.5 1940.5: 1.13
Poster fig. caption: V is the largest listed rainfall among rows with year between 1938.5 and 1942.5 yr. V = 1.171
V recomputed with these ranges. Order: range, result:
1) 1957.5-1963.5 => 0.976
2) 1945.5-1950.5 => 1.086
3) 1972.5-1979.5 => 0.758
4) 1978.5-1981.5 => 0.8453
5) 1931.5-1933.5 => 1.122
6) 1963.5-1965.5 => 0.7957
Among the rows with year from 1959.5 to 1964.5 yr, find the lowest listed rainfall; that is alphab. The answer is 0.7957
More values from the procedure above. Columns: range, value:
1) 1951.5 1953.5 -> 0.9274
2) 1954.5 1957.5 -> 0.9186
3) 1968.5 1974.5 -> 0.5786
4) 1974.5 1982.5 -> 0.6376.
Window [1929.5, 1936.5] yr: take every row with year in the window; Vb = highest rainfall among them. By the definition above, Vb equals 1.122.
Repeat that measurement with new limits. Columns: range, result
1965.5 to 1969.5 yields 0.7742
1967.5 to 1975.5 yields 0.7162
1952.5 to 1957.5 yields 0.9474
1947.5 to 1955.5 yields 1.05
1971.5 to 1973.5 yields 0.6184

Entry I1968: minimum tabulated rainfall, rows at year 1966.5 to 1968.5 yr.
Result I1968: 0.7162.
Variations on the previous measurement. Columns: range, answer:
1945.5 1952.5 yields 0.9418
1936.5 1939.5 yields 1.137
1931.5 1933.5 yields 1.099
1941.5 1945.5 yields 1.049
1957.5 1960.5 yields 0.9472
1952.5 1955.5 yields 0.8766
